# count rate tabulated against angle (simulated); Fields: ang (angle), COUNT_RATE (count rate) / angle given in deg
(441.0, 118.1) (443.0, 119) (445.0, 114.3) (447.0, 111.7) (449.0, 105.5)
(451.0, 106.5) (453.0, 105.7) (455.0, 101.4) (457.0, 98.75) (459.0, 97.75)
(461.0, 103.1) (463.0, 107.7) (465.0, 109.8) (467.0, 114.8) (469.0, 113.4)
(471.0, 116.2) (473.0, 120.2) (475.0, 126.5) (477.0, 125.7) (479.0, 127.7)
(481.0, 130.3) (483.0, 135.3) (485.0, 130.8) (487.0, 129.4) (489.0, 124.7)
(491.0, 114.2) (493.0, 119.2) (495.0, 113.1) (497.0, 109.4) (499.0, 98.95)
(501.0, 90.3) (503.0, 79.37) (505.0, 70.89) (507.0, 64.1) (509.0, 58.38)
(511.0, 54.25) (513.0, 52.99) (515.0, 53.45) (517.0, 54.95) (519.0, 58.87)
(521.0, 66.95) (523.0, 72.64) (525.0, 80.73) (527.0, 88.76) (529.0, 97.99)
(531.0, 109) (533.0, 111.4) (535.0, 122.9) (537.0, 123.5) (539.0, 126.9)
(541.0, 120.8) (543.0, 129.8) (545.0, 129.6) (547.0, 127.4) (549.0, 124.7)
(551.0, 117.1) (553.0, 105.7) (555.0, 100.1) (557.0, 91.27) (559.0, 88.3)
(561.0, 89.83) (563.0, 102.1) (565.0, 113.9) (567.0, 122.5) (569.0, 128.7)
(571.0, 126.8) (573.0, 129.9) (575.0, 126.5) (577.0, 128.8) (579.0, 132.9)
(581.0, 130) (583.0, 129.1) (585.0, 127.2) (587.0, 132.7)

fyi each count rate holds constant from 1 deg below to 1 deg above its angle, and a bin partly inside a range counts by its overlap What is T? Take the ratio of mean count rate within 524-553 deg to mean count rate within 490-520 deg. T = 1.4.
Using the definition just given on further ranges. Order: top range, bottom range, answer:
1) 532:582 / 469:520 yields 1.20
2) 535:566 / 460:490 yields 0.93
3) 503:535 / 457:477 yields 0.67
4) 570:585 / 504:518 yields 2.21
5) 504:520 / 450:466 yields 0.56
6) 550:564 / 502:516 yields 1.60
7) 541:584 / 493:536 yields 1.43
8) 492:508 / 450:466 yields 0.90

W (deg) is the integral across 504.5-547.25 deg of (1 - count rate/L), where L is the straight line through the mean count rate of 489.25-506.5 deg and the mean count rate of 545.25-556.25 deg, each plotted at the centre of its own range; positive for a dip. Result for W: 7.7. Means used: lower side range 99.5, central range 89.4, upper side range 115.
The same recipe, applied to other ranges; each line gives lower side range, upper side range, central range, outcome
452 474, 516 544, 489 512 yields 2.80 deg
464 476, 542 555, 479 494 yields -1.12 deg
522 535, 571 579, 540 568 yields 0.36 deg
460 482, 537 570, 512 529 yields 6.98 deg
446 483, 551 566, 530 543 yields -2.14 deg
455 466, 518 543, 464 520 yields 1.05 deg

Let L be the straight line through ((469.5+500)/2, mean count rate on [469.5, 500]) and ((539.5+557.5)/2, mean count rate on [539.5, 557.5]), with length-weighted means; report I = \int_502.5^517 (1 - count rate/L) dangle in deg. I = 7.1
